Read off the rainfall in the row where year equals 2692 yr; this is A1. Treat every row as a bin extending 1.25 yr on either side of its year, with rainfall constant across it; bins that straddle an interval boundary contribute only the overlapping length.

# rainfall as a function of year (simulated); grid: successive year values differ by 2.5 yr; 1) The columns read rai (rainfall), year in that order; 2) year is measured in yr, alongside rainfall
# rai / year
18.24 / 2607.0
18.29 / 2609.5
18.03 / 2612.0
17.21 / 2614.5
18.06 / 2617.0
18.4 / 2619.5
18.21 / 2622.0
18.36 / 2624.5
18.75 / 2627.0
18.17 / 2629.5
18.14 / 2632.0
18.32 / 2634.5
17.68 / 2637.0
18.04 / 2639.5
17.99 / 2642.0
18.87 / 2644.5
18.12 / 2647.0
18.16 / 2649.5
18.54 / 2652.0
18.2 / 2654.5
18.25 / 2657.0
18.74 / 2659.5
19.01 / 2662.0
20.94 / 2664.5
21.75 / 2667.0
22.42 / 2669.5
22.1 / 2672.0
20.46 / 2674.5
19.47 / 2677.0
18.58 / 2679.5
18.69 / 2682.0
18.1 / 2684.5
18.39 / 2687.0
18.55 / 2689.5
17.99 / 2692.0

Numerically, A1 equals 17.99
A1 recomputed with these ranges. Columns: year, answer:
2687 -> 18.39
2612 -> 18.03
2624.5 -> 18.36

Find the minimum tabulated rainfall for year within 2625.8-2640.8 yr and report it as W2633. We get 17.68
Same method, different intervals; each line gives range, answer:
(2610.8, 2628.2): 17.21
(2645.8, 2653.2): 18.12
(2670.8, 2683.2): 18.58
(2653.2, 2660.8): 18.2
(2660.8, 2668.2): 19.01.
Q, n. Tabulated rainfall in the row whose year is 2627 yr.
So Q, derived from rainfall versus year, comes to 18.75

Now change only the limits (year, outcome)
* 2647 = 18.12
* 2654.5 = 18.2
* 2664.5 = 20.94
